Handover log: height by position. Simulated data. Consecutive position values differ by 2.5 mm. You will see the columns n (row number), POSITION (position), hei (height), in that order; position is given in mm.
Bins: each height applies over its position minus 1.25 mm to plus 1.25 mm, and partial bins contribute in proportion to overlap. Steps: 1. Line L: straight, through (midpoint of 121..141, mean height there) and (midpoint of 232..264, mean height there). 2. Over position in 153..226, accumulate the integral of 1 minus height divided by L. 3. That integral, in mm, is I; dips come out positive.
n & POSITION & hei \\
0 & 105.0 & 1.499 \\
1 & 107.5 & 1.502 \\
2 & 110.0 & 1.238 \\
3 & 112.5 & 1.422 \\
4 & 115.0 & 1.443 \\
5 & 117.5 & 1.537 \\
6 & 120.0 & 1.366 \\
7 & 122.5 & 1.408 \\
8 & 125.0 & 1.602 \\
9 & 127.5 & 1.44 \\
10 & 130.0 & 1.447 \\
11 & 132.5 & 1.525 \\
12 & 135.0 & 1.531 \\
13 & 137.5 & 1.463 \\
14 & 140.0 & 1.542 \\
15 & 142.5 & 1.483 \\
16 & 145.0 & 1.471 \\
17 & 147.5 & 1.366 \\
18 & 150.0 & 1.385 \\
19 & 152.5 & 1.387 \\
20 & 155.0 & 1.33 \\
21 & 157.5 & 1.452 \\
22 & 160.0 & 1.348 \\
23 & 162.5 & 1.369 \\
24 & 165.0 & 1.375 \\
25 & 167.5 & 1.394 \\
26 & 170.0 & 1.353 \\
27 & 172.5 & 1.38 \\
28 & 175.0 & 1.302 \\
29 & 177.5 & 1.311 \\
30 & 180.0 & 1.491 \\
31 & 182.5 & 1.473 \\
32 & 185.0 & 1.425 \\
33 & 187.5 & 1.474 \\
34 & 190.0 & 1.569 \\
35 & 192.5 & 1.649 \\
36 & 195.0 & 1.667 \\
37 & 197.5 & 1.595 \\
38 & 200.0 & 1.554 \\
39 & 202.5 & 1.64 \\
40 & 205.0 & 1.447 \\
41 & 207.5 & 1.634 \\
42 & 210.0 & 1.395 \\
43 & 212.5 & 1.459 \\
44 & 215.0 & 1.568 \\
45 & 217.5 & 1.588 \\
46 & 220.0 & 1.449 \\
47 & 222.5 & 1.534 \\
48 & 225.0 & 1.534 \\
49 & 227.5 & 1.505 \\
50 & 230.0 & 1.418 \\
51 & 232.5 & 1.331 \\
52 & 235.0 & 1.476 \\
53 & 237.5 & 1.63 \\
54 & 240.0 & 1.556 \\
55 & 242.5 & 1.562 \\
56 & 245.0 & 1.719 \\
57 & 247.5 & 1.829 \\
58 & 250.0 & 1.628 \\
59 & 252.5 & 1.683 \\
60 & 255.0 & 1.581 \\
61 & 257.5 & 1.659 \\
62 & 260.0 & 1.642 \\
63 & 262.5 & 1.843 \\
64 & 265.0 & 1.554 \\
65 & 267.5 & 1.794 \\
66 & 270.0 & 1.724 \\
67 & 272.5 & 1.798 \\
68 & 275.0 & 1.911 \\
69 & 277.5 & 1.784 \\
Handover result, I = 4.2 mm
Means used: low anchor 1.49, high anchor 1.63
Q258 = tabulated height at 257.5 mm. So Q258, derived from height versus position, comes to 1.659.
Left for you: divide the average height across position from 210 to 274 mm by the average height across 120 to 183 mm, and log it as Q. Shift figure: 1.12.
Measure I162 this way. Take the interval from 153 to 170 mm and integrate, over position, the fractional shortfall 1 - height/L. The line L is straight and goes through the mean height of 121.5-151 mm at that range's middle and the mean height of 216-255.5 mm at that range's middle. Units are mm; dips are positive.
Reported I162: 1.4 mm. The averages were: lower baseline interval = 1.47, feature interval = 1.38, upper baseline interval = 1.56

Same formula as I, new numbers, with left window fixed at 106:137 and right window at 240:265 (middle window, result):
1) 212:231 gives 1.3 mm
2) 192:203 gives -0.3 mm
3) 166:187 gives 2.1 mm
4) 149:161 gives 1.0 mm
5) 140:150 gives 0.3 mm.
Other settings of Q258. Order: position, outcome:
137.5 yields 1.463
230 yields 1.418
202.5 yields 1.64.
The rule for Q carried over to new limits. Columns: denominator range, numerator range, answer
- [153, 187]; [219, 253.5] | 1.13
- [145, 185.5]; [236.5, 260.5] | 1.19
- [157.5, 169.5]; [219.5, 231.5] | 1.08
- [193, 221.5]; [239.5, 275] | 1.09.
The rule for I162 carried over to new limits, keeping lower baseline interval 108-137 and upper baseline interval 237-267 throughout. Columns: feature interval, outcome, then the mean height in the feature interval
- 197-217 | 0.66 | 1.54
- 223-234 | 1.15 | 1.45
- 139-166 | 1.65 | 1.41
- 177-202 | 0.49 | 1.53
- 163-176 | 1.41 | 1.36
